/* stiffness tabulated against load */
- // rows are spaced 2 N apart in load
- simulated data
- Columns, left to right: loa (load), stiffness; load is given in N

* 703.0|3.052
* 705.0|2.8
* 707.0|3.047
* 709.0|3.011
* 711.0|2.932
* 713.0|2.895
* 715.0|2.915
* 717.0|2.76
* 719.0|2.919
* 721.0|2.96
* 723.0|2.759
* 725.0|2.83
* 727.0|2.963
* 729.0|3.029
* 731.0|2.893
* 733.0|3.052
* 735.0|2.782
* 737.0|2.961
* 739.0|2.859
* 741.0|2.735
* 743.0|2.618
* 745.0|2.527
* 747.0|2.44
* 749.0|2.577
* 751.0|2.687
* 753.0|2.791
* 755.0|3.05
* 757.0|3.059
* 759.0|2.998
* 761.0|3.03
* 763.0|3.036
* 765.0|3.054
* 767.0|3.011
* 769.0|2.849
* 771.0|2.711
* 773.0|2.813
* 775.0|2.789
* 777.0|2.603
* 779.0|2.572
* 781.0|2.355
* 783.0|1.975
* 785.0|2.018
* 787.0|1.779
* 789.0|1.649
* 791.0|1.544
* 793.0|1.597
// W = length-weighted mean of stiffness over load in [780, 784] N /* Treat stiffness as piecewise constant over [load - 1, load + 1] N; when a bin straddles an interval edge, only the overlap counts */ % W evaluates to 2.17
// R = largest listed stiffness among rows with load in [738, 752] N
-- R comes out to 2.859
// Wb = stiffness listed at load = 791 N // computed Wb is 1.544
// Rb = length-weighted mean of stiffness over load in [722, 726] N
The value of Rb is 2.79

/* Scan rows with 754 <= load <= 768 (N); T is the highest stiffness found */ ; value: 3.059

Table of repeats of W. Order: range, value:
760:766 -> 3.04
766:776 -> 2.83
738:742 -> 2.8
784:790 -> 1.82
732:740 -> 2.91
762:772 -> 2.93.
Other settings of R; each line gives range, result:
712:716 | 2.915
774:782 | 2.789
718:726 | 2.96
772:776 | 2.813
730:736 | 3.052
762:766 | 3.054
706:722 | 3.047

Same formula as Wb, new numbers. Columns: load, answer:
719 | 2.919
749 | 2.577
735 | 2.782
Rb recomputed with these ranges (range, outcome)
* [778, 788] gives 2.14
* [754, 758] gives 3.05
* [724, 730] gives 2.94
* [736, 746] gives 2.74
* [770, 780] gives 2.7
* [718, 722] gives 2.94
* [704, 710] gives 2.95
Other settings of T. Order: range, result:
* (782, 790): 2.018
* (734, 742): 2.961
